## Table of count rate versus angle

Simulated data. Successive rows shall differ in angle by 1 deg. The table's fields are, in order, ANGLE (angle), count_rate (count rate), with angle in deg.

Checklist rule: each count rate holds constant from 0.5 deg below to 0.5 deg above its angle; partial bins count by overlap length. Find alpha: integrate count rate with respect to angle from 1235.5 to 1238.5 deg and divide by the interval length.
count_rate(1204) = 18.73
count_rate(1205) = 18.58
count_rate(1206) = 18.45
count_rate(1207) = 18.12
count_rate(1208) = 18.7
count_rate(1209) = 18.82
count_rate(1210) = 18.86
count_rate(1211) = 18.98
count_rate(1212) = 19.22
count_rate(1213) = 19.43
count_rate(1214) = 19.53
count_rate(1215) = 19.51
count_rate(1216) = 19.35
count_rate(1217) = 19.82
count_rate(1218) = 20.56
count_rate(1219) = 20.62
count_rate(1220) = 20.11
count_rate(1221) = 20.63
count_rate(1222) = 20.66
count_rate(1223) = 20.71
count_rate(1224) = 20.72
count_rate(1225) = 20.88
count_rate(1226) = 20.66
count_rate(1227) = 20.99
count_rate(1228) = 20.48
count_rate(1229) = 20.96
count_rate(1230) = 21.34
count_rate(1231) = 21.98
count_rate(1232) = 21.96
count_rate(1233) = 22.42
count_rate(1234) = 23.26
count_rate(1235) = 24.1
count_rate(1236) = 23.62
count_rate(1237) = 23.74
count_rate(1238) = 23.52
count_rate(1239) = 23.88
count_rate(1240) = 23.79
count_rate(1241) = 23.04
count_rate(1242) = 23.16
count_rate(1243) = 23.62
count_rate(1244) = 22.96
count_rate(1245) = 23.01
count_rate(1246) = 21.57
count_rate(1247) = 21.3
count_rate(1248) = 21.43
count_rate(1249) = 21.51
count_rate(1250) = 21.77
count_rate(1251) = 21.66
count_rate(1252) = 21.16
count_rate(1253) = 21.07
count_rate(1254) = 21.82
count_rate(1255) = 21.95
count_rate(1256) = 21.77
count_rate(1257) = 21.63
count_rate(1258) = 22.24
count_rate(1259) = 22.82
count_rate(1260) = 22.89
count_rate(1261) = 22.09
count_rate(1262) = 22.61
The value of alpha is 23.6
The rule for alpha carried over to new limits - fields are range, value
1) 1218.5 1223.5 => 20.5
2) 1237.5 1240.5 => 23.7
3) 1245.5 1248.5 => 21.4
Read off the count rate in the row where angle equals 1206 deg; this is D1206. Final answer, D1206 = 18.45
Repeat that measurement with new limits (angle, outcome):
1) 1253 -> 21.07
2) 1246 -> 21.57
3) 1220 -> 20.11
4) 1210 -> 18.86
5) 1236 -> 23.62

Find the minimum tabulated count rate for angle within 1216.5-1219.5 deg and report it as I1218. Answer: 19.82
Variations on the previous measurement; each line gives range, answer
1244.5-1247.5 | 21.3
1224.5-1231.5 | 20.48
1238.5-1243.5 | 23.04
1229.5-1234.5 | 21.34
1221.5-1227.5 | 20.66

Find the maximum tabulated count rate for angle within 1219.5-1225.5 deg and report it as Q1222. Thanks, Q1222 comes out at 20.88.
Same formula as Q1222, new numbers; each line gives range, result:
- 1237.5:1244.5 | 23.88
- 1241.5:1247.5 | 23.62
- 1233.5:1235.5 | 24.1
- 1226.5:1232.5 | 21.98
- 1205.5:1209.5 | 18.82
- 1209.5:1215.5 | 19.53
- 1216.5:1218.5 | 20.56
